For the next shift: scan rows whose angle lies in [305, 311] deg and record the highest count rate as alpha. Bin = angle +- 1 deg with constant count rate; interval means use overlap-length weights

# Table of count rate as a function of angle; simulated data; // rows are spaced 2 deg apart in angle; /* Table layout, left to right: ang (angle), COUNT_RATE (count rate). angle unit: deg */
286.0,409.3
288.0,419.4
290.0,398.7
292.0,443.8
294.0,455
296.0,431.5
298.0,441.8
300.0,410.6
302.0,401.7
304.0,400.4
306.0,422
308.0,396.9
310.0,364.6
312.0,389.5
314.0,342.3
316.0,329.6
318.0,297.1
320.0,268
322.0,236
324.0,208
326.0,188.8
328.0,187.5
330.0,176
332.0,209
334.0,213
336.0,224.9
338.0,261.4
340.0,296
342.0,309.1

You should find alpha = 422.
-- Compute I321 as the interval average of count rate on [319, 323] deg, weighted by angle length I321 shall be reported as 252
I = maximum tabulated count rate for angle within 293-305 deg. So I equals 455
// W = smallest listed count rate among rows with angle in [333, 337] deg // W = 213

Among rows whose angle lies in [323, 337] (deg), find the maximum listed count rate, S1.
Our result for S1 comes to 224.9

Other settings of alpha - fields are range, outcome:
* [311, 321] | 389.5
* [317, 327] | 297.1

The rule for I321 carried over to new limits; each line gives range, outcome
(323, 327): 198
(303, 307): 411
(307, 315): 373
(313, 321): 309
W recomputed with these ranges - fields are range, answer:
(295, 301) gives 410.6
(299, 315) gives 342.3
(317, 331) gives 176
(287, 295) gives 398.7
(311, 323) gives 236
